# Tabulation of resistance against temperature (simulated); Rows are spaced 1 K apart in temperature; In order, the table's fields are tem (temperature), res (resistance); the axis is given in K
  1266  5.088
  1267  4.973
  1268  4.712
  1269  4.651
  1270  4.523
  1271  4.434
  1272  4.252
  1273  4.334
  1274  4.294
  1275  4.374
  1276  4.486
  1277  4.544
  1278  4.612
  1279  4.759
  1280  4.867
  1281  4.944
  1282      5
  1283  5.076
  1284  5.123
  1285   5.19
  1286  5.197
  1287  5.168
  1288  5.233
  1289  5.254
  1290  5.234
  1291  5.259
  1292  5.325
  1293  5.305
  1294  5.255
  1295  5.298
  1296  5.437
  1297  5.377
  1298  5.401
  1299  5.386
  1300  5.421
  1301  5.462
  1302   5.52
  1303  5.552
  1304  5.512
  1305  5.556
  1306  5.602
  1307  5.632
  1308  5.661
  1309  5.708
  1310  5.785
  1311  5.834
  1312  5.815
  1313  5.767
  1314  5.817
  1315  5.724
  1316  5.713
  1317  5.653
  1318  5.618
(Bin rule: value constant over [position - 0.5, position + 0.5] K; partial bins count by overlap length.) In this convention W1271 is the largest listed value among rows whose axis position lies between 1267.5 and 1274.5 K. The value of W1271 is 4.712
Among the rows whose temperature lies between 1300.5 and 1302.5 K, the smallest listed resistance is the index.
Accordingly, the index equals 5.462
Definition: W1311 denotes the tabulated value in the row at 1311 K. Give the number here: 5.834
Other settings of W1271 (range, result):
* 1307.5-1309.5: 5.708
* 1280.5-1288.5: 5.233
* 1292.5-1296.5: 5.437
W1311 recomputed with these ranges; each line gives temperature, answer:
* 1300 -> 5.421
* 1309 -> 5.708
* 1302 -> 5.52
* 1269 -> 4.651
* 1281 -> 4.944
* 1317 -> 5.653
